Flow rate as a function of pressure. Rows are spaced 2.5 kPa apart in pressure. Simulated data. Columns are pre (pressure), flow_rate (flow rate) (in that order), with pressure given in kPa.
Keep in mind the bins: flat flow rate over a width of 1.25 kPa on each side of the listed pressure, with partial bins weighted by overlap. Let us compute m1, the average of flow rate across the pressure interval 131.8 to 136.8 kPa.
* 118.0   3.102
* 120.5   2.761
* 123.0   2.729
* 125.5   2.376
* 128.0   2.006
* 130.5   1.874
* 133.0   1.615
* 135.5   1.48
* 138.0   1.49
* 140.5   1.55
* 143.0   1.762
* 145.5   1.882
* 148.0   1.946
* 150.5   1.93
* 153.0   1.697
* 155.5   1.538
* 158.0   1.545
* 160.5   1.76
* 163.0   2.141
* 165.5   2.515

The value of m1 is 1.55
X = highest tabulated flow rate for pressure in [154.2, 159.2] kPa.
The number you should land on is 1.545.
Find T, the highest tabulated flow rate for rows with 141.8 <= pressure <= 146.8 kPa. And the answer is 1.882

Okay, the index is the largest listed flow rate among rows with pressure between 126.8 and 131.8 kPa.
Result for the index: 2.006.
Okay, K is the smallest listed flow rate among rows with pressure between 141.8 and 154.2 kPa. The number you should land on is 1.697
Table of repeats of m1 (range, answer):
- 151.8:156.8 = 1.62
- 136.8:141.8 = 1.52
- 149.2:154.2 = 1.82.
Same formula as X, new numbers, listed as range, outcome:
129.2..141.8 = 1.874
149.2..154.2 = 1.93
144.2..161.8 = 1.946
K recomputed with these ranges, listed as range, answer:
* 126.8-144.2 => 1.48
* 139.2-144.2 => 1.55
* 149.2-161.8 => 1.538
